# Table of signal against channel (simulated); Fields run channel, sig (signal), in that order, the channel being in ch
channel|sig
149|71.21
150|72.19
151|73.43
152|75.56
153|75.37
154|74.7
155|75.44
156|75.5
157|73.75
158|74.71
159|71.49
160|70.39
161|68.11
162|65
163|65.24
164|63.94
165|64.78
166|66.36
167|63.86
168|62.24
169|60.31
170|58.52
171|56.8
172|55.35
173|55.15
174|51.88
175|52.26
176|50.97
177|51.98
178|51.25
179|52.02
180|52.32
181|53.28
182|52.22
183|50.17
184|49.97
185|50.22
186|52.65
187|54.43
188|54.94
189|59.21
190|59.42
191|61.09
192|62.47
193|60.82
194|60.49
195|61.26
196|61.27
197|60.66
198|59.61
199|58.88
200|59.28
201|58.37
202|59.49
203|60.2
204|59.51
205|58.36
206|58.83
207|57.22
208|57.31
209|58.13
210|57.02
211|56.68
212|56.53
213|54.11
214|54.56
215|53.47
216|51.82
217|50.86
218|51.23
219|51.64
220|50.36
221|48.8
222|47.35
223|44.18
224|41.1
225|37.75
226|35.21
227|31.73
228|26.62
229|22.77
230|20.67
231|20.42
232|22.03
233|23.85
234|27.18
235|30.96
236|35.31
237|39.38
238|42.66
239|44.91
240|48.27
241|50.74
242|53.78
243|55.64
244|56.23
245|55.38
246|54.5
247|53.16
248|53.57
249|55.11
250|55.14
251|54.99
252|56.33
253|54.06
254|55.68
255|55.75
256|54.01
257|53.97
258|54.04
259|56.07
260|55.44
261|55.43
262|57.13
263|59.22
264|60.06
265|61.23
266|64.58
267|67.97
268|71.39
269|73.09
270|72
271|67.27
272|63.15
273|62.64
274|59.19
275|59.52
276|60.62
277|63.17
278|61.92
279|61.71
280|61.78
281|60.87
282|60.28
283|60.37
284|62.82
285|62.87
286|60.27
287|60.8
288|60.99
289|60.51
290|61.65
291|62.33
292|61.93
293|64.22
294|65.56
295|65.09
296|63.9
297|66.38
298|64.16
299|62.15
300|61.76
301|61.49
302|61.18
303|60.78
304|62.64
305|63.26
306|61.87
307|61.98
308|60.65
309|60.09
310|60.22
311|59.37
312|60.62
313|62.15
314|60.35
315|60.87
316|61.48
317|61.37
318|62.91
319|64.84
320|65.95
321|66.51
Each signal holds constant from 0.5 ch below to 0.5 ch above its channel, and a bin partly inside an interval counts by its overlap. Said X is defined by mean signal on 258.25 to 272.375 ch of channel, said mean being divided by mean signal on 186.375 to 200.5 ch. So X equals 1.06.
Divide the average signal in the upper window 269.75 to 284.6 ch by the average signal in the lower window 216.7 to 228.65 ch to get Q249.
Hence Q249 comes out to 1.46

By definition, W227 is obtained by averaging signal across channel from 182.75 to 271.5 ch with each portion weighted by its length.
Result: 52.2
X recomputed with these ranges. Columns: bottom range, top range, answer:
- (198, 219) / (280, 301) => 1.10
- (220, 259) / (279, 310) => 1.40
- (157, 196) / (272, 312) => 1.05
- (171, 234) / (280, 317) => 1.22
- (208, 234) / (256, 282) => 1.44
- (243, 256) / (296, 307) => 1.14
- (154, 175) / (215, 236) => 0.57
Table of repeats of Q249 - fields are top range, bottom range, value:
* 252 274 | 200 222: 1.09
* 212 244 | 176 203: 0.73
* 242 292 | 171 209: 1.06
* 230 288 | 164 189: 0.98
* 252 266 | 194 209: 0.95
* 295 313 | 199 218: 1.09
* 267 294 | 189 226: 1.14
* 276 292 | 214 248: 1.46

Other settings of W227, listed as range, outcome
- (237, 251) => 51.9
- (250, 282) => 60.4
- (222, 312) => 54.8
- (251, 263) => 55.4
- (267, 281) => 64.4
